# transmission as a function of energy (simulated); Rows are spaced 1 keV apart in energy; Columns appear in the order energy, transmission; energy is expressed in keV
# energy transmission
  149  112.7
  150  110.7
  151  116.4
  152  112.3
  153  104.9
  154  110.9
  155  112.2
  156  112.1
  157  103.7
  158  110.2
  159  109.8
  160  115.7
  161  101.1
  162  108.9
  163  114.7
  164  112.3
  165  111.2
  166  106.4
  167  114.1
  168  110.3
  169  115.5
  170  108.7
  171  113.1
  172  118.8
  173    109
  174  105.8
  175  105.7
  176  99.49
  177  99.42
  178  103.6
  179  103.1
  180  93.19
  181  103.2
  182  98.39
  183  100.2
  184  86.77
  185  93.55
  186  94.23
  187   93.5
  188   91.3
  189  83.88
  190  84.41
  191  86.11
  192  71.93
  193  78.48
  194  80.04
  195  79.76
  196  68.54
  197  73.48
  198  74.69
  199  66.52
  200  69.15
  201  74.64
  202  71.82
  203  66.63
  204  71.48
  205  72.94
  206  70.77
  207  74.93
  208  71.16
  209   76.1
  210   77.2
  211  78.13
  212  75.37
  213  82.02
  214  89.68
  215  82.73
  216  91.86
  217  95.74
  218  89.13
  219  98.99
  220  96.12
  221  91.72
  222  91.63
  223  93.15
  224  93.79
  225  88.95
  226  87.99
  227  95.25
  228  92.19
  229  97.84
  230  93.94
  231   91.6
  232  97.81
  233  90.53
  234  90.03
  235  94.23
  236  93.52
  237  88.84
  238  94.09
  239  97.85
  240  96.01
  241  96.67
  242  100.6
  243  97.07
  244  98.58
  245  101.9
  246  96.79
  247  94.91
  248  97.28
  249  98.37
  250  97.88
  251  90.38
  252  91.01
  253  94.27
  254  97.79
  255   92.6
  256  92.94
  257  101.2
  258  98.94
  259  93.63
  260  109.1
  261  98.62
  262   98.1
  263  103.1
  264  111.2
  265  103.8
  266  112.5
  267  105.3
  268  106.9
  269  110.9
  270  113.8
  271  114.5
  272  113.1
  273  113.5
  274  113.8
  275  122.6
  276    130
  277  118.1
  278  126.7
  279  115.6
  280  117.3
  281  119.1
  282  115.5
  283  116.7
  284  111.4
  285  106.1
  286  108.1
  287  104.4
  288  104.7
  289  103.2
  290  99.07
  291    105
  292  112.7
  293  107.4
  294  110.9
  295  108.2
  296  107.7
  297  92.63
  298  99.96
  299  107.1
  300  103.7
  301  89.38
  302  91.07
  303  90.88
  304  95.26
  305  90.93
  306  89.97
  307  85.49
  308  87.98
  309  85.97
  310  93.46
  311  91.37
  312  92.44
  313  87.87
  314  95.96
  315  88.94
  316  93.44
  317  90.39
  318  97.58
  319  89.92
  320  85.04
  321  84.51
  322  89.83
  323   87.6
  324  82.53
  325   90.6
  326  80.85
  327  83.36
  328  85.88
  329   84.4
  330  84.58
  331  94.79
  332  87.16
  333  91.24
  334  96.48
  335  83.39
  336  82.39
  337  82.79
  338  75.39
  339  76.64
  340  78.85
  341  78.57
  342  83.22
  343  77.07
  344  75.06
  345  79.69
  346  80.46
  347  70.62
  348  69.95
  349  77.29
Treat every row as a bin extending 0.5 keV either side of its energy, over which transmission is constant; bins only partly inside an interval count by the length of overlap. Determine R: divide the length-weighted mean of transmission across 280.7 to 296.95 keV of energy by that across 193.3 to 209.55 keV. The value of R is 1.49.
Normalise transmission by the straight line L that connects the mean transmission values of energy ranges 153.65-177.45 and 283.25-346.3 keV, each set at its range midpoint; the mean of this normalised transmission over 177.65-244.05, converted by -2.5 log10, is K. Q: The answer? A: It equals 0.19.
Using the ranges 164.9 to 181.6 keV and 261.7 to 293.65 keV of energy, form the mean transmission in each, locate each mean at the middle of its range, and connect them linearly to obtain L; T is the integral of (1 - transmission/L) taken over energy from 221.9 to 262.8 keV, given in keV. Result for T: 5.4 keV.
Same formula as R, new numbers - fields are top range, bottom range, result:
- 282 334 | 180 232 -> 1.13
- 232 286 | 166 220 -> 1.17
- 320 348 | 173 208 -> 0.97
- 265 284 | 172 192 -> 1.20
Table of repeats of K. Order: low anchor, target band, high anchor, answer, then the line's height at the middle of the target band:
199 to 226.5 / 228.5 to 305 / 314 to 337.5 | -0.21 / 84.9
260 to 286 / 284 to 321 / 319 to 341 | 0.02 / 98.4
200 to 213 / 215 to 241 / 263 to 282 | -0.08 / 87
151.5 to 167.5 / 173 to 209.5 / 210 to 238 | 0.19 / 100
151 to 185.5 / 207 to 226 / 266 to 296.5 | 0.25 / 109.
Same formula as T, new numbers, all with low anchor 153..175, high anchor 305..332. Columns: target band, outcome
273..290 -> -3.7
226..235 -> 0.7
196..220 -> 6.0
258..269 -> -0.9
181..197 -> 3.1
